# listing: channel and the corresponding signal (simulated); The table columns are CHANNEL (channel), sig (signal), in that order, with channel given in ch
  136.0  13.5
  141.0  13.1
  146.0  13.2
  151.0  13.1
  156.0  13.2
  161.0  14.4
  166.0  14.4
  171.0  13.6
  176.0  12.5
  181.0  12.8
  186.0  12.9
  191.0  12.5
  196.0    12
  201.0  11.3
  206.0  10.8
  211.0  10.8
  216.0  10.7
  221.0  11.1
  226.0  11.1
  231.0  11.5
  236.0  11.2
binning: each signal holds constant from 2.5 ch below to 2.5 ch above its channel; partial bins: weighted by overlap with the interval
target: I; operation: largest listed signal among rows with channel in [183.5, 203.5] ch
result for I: 12.9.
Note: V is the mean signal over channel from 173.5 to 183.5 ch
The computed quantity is 12.7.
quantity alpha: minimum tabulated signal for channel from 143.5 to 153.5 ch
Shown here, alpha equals 13.1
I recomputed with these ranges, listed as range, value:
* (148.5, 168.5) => 14.4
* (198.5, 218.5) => 11.3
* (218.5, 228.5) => 11.1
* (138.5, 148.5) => 13.2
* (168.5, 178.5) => 13.6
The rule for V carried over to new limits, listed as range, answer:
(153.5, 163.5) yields 13.8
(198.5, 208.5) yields 11.1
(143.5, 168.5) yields 13.7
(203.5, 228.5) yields 10.9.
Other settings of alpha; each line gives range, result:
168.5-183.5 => 12.5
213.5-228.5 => 10.7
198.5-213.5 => 10.8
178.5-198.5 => 12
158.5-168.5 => 14.4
